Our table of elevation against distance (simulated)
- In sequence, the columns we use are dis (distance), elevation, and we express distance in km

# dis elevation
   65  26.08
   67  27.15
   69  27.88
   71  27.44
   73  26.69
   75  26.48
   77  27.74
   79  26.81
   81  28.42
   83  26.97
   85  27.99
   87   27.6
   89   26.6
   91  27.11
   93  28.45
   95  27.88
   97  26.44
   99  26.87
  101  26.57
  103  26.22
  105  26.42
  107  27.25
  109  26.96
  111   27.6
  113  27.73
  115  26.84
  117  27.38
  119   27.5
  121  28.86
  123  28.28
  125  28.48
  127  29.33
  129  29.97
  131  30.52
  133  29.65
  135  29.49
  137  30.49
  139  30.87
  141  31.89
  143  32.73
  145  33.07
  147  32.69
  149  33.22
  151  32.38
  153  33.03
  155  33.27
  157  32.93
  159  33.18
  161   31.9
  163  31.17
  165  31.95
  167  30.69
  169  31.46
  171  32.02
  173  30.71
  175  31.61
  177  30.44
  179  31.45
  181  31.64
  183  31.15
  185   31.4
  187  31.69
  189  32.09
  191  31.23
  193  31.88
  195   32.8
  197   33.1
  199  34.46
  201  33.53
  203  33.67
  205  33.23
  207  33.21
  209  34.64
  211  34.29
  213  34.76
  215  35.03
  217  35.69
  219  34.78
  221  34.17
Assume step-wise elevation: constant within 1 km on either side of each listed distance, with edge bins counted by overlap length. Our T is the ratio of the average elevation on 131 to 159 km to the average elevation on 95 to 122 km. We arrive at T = 1.2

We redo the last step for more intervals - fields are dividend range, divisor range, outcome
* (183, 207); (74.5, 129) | 1.19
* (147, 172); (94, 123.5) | 1.19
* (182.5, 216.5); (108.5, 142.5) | 1.14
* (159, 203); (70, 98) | 1.17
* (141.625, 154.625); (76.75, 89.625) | 1.20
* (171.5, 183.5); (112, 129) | 1.11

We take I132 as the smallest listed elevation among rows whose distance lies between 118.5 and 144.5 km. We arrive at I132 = 27.5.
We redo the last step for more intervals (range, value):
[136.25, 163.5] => 30.49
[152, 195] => 30.44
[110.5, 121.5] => 26.84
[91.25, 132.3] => 26.22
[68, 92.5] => 26.48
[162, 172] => 30.69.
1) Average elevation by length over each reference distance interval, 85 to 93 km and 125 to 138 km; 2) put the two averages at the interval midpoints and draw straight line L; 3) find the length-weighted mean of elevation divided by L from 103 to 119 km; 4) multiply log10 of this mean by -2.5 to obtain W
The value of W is 0.06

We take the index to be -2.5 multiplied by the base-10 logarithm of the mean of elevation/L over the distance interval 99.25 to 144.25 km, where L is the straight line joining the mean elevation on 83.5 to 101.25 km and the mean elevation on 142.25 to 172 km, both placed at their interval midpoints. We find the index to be 0.04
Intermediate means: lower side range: 27.3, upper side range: 32.4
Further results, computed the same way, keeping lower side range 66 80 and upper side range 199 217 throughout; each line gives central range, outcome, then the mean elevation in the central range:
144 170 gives -0.03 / 32.4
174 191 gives 0.05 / 31.4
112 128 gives 0.06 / 28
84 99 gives 0.03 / 27.4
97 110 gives 0.08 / 26.7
